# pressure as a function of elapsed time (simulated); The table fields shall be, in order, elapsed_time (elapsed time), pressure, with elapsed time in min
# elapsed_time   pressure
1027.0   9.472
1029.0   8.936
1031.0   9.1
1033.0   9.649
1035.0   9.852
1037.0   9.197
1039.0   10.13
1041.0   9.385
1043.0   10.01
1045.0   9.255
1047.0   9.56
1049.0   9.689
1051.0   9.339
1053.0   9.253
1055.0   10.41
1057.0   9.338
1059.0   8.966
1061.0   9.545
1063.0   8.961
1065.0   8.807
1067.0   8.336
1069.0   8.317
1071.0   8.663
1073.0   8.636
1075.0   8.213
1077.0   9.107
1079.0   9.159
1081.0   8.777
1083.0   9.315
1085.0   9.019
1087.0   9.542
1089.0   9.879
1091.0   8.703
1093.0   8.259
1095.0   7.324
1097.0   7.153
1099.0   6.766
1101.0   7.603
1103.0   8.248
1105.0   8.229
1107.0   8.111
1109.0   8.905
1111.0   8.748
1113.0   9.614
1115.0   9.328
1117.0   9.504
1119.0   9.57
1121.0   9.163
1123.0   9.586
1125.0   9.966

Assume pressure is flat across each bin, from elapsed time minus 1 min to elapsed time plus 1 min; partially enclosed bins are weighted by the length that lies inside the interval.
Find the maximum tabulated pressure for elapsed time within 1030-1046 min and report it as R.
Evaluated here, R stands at 10.13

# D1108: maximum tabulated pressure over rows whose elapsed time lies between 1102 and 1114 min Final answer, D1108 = 9.614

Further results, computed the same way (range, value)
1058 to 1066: 9.545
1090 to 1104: 8.703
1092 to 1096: 8.259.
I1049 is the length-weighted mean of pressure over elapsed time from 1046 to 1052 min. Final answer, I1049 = 9.53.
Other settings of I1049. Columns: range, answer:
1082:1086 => 9.17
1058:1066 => 9.07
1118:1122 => 9.37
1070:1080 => 8.76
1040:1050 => 9.58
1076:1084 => 9.09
